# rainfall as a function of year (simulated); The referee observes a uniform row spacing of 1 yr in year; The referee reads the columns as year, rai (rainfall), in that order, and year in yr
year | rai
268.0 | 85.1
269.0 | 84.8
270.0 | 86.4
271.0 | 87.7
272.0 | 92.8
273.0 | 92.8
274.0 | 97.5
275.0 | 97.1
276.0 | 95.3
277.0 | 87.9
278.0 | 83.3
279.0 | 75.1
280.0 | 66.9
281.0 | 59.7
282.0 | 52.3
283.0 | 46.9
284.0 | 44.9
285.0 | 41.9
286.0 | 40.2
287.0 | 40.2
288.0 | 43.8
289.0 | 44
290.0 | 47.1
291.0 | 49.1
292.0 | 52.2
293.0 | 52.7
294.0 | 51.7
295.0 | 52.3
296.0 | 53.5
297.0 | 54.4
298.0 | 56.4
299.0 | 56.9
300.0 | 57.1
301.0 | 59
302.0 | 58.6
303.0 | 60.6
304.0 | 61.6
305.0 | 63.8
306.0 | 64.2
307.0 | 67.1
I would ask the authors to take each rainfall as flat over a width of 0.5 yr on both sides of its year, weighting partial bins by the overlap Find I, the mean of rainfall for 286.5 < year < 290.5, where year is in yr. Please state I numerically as 43.8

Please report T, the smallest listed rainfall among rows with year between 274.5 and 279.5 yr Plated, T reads 75.1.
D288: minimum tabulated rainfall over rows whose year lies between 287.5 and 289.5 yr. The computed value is 43.8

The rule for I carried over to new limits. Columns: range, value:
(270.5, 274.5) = 92.7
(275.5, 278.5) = 88.8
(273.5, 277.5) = 94.4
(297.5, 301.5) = 57.3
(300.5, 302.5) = 58.8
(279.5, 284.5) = 54.1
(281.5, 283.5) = 49.6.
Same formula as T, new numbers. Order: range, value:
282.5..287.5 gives 40.2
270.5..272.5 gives 87.7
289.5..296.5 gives 47.1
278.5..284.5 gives 44.9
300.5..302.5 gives 58.6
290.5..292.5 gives 49.1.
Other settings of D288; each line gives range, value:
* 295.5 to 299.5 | 53.5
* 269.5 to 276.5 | 86.4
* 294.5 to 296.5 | 52.3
